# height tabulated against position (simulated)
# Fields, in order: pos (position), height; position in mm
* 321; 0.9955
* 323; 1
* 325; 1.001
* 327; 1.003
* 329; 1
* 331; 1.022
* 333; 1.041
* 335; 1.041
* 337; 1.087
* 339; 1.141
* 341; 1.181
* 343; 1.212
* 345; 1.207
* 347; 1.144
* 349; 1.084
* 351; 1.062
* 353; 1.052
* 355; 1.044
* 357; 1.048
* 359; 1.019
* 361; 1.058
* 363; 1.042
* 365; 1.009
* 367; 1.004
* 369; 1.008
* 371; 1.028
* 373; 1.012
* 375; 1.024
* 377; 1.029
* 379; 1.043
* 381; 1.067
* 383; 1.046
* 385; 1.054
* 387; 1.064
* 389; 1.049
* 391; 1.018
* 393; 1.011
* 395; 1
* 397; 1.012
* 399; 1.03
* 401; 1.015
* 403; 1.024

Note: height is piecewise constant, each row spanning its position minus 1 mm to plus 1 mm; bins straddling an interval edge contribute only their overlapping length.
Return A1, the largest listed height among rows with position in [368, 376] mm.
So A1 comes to 1.028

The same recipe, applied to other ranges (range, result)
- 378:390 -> 1.067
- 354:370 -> 1.058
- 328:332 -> 1.022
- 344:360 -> 1.207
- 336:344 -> 1.212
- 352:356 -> 1.052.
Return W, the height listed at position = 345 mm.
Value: 1.207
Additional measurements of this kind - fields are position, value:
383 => 1.046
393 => 1.011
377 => 1.029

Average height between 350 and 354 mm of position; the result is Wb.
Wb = 1.06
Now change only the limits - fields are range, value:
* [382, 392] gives 1.05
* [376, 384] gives 1.05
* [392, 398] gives 1.01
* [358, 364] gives 1.04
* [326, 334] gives 1.02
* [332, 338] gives 1.06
